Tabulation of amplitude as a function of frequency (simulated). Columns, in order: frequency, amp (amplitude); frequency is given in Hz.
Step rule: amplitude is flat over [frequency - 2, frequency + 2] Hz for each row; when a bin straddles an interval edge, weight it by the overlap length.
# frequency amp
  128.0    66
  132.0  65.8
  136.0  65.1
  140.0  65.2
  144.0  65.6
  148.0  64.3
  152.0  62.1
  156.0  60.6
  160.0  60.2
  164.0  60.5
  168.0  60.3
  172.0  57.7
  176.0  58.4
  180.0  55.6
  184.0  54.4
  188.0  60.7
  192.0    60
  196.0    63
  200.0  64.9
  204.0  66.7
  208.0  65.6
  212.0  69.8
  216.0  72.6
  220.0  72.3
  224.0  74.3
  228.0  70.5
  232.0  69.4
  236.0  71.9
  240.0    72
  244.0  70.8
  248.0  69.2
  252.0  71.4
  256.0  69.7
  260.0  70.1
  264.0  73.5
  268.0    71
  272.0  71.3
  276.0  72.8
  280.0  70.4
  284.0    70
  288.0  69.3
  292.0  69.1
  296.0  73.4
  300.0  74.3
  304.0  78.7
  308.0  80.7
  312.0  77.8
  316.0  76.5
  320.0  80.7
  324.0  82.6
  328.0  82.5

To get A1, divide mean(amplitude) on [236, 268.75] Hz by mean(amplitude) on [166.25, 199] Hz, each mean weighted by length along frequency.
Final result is 1.20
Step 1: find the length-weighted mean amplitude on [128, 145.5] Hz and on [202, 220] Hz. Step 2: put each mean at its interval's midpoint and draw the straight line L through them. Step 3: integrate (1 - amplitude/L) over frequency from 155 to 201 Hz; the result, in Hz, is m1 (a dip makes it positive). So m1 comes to 5.4 Hz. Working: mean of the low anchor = 65.5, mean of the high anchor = 69.1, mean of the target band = 59.6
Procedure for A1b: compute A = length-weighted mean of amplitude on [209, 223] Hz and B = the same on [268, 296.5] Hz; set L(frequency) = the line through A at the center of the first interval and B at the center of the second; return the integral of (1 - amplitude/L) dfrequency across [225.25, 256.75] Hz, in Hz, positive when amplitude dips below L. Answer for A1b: 0.2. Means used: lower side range 71.3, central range 70.7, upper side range 70.8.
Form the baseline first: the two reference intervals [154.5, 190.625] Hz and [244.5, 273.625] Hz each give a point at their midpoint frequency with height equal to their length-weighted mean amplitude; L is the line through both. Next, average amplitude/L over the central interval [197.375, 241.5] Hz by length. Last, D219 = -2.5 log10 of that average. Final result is -0.07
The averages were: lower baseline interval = 58.7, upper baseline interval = 70.9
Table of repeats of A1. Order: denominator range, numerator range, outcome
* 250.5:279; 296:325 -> 1.10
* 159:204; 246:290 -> 1.18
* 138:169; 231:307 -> 1.15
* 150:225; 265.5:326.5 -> 1.18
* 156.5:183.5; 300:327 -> 1.35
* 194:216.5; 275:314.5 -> 1.10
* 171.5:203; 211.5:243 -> 1.20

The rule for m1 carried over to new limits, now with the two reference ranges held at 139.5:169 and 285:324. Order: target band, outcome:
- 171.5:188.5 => 1.99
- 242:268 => 0.21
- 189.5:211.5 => 0.70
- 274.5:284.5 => 0.33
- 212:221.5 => -0.56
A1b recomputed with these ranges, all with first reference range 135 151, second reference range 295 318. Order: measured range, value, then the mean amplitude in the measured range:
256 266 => 0.3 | 71.4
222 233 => -0.1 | 71.6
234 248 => 0.2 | 71.2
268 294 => 1.6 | 70.5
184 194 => 1.3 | 59.2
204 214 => 0.3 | 67.5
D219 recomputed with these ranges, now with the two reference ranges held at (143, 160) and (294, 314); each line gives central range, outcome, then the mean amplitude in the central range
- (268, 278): 0.03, 71.8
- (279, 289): 0.08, 69.9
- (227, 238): -0.01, 70.6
